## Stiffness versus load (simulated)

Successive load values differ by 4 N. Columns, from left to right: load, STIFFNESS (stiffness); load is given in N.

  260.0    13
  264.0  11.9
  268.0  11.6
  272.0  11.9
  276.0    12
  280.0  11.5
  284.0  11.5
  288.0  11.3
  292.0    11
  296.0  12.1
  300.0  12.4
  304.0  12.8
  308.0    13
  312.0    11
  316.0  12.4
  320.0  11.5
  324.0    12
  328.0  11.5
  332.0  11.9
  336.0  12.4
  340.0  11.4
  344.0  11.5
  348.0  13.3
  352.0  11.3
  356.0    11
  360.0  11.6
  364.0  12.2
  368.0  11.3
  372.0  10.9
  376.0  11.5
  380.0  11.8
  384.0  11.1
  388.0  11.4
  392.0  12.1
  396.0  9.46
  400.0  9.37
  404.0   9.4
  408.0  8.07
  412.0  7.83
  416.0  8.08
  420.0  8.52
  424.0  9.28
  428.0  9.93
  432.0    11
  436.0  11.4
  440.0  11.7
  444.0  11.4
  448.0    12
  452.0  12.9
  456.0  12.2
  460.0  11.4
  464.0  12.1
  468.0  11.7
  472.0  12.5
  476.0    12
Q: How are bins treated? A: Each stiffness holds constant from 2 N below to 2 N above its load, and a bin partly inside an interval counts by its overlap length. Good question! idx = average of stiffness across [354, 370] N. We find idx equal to 11.5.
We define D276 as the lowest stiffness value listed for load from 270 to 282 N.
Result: 11.5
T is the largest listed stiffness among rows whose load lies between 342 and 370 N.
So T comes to 13.3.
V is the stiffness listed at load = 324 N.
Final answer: 12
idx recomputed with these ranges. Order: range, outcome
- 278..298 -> 11.5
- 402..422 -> 8.38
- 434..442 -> 11.6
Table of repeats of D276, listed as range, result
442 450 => 11.4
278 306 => 11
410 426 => 7.83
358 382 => 10.9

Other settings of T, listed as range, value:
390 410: 12.1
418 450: 12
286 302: 12.4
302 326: 13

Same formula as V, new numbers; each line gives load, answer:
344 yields 11.5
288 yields 11.3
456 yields 12.2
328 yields 11.5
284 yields 11.5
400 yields 9.37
